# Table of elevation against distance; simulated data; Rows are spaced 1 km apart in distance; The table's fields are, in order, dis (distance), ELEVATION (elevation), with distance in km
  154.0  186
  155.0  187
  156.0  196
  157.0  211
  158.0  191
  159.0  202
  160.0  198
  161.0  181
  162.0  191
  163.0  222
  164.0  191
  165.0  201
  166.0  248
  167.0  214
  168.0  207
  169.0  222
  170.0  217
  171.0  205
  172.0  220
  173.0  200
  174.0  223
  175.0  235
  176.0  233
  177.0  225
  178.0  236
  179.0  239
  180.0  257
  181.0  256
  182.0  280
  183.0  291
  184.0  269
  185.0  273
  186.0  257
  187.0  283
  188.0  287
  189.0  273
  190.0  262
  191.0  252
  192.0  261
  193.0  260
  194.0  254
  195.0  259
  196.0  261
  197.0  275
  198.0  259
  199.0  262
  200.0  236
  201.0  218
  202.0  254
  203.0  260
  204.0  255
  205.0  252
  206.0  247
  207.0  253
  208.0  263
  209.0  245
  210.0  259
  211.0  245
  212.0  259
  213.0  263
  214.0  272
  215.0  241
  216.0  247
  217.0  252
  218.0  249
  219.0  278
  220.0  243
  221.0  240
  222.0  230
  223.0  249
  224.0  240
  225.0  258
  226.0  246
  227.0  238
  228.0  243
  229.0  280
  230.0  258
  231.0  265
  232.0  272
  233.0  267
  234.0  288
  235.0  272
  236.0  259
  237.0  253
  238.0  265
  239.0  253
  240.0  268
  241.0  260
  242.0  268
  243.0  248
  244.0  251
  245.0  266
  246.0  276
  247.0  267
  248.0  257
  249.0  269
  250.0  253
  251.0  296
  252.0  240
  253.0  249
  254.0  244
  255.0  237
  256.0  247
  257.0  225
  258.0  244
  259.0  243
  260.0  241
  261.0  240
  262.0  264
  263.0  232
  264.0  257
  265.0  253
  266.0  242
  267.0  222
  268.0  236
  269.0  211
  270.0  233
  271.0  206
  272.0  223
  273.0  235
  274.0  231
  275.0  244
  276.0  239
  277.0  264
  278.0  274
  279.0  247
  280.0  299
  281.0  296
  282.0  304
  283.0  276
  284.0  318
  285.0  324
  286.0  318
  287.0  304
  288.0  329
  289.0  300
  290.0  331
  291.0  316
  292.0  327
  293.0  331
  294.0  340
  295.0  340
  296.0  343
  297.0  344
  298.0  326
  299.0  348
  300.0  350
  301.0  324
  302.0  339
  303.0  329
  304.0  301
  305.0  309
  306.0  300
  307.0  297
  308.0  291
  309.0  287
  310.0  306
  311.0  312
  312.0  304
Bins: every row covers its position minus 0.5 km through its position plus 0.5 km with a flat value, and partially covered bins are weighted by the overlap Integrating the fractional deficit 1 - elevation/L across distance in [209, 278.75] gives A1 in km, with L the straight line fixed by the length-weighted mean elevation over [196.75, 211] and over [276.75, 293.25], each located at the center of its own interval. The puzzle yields 6.4 km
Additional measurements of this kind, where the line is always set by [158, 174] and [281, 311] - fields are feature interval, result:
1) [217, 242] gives 0.4 km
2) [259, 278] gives 3.6 km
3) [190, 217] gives -1.7 km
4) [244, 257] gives 1.1 km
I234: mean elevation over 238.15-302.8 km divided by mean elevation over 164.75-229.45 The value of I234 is 1.1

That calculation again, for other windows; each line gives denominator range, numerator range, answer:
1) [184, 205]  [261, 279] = 0.92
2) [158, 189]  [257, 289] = 1.12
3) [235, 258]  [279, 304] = 1.25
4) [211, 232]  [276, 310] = 1.23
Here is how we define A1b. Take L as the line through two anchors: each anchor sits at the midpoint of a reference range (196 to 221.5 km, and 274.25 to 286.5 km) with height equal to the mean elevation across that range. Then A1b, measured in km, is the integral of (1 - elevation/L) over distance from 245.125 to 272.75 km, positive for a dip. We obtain 2.89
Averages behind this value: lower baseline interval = 253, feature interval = 245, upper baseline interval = 283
